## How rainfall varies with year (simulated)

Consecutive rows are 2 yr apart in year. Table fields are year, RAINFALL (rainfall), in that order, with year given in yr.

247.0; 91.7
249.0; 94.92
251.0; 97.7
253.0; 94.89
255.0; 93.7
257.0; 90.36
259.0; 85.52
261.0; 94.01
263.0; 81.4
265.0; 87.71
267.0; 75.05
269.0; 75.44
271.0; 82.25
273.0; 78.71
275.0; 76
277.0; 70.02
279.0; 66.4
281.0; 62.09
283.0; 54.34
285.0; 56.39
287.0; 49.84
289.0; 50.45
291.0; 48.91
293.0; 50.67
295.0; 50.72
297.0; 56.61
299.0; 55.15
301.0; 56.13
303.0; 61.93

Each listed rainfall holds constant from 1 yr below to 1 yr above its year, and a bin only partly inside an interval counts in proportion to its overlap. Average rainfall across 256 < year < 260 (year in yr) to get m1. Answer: 87.9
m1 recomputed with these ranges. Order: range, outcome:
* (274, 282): 68.6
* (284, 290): 52.2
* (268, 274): 78.8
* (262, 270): 79.9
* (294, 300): 54.2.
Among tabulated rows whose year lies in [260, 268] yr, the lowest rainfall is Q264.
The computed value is 75.05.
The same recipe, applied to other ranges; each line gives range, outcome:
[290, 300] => 48.91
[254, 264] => 81.4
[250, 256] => 93.7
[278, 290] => 49.84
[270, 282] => 62.09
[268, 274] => 75.44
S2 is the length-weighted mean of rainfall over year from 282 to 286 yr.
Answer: 55.4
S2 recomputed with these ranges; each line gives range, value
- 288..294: 50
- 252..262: 91.7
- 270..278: 76.7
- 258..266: 87.2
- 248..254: 95.8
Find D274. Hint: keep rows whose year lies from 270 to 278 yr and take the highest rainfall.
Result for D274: 82.25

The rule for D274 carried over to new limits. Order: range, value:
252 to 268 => 94.89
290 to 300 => 56.61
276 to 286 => 70.02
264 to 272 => 87.71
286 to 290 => 50.45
